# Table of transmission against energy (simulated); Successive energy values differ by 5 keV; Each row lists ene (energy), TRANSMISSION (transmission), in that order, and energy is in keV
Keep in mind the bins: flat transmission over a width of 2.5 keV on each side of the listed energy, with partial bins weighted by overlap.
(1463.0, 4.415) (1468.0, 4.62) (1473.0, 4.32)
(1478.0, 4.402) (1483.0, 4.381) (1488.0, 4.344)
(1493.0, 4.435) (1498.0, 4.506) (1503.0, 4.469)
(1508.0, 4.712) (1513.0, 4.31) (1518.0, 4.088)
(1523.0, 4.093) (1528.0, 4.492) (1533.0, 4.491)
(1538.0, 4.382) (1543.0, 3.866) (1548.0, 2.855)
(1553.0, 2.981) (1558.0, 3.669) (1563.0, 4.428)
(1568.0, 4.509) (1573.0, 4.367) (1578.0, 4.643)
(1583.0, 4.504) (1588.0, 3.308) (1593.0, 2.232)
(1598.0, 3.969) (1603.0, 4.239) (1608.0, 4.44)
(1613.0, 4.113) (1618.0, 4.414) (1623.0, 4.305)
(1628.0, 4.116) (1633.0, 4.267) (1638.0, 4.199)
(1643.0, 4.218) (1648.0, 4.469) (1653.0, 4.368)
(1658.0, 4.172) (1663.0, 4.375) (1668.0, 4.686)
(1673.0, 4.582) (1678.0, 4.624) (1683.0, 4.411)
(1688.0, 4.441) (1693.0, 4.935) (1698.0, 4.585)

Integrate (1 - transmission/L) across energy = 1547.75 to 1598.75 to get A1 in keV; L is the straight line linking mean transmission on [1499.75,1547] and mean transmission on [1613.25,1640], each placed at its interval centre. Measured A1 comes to 5.52 keV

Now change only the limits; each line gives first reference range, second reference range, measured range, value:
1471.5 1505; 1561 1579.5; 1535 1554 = 3.70 keV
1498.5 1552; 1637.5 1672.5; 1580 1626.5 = 3.59 keV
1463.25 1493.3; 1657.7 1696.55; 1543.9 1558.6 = 4.23 keV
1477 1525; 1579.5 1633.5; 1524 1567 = 2.98 keV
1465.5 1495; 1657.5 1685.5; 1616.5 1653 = 1.59 keV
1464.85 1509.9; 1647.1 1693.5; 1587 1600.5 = 3.99 keV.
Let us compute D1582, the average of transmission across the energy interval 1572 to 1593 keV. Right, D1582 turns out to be 3.96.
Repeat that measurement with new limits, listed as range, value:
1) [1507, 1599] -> 3.98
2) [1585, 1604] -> 3.4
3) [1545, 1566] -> 3.52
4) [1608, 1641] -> 4.25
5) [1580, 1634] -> 3.99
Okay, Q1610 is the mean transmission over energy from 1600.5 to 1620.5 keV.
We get 4.3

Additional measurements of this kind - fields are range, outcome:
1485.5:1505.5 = 4.44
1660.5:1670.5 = 4.53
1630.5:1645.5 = 4.23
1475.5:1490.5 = 4.38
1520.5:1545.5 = 4.26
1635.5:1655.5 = 4.31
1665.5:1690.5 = 4.55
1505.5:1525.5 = 4.3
